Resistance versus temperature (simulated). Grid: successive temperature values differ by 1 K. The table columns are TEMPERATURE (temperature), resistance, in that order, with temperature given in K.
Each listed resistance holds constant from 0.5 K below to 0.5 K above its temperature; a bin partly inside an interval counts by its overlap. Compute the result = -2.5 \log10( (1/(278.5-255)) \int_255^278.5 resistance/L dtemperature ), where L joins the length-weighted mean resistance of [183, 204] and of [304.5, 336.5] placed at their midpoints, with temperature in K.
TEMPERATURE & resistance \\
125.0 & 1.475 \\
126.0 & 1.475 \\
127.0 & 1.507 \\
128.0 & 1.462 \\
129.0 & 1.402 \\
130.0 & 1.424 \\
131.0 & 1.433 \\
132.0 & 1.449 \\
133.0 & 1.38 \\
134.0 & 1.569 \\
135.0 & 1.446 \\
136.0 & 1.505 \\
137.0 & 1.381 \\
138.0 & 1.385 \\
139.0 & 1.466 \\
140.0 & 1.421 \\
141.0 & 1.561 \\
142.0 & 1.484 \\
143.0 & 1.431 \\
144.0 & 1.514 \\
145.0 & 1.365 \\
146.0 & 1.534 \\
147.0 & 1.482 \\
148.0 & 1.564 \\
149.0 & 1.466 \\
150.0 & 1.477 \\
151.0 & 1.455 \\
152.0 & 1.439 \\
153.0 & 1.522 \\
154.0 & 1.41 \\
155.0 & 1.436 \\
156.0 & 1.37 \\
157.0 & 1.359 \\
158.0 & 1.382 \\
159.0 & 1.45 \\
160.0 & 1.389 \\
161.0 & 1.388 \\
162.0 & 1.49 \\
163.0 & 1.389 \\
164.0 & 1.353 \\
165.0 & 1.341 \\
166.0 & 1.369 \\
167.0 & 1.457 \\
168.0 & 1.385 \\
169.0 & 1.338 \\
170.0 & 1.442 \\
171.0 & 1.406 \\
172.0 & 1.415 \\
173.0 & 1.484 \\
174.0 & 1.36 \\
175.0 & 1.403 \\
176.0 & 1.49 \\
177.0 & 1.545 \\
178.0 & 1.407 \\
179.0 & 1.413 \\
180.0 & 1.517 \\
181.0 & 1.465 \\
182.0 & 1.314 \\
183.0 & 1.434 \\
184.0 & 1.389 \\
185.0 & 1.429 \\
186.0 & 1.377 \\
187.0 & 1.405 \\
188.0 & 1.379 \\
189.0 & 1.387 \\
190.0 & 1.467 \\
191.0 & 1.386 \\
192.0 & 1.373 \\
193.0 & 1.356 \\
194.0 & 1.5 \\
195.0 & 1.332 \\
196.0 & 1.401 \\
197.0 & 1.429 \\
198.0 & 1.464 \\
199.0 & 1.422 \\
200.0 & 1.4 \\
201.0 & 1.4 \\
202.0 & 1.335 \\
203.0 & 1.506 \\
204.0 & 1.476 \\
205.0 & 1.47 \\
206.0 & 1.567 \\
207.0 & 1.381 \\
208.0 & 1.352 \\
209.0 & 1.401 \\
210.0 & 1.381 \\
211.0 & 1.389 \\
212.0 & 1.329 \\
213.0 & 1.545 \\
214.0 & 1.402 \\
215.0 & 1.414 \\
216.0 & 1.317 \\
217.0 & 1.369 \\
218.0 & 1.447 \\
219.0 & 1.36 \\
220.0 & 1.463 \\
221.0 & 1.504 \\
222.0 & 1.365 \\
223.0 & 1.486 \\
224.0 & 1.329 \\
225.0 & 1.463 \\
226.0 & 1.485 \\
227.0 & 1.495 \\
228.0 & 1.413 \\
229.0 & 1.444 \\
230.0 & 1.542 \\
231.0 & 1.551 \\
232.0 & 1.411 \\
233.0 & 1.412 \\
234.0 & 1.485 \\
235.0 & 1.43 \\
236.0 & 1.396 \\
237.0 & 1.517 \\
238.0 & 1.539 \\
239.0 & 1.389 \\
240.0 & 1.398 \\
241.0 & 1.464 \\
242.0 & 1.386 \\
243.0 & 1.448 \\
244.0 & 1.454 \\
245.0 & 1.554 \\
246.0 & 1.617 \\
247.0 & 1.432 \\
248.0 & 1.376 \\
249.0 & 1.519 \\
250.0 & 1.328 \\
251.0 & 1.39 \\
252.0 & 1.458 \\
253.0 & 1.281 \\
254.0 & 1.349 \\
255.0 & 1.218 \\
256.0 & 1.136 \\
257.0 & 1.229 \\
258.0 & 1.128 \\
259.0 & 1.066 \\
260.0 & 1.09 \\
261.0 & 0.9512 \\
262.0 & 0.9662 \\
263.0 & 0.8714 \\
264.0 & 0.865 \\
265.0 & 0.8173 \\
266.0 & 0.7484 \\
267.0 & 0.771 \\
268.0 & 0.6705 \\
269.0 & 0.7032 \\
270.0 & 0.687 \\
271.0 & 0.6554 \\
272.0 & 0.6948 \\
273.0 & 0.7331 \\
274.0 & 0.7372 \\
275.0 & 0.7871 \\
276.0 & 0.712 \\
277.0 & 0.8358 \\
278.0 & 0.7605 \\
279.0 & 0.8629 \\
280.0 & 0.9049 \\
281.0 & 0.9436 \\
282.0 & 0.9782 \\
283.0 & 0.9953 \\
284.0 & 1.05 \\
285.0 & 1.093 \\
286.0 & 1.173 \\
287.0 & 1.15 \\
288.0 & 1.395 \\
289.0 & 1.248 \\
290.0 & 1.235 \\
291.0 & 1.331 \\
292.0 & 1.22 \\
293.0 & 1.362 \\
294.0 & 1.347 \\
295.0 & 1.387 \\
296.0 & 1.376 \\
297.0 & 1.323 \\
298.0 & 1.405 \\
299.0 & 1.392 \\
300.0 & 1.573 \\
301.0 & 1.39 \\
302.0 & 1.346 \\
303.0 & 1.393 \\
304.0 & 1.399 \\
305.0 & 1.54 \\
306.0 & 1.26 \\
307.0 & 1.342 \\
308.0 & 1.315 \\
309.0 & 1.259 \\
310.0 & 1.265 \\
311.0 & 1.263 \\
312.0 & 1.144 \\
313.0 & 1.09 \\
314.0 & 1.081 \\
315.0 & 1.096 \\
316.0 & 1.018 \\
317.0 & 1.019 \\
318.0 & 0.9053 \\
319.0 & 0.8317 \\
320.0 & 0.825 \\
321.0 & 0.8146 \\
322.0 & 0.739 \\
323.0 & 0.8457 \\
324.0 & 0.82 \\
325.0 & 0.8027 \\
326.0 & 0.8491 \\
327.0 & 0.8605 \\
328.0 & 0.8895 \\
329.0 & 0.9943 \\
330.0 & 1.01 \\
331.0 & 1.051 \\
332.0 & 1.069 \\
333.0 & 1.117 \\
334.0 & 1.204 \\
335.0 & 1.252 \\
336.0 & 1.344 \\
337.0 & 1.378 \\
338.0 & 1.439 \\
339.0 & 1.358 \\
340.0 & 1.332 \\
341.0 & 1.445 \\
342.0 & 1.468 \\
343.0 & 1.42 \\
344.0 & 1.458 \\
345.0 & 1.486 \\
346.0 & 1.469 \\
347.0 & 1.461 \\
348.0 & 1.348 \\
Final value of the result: 0.37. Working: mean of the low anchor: 1.41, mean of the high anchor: 1.06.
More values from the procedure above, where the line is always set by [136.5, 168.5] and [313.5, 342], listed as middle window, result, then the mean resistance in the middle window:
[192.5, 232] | -0.10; 1.43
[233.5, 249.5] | -0.18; 1.46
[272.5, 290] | 0.19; 0.97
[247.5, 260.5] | -0.05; 1.27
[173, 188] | -0.04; 1.43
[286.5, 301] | -0.19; 1.34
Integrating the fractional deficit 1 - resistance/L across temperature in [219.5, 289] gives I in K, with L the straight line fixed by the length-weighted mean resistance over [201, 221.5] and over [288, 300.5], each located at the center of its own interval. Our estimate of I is 9.99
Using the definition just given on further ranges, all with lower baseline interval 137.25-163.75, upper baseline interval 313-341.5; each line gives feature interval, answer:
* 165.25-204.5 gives -1.38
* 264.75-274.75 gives 3.88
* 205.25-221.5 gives -1.37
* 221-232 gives -1.57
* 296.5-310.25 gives -3.36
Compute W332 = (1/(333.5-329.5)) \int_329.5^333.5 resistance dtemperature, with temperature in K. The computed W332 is 1.06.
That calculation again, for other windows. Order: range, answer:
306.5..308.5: 1.33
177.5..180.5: 1.45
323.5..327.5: 0.833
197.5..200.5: 1.43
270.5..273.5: 0.694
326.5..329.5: 0.915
